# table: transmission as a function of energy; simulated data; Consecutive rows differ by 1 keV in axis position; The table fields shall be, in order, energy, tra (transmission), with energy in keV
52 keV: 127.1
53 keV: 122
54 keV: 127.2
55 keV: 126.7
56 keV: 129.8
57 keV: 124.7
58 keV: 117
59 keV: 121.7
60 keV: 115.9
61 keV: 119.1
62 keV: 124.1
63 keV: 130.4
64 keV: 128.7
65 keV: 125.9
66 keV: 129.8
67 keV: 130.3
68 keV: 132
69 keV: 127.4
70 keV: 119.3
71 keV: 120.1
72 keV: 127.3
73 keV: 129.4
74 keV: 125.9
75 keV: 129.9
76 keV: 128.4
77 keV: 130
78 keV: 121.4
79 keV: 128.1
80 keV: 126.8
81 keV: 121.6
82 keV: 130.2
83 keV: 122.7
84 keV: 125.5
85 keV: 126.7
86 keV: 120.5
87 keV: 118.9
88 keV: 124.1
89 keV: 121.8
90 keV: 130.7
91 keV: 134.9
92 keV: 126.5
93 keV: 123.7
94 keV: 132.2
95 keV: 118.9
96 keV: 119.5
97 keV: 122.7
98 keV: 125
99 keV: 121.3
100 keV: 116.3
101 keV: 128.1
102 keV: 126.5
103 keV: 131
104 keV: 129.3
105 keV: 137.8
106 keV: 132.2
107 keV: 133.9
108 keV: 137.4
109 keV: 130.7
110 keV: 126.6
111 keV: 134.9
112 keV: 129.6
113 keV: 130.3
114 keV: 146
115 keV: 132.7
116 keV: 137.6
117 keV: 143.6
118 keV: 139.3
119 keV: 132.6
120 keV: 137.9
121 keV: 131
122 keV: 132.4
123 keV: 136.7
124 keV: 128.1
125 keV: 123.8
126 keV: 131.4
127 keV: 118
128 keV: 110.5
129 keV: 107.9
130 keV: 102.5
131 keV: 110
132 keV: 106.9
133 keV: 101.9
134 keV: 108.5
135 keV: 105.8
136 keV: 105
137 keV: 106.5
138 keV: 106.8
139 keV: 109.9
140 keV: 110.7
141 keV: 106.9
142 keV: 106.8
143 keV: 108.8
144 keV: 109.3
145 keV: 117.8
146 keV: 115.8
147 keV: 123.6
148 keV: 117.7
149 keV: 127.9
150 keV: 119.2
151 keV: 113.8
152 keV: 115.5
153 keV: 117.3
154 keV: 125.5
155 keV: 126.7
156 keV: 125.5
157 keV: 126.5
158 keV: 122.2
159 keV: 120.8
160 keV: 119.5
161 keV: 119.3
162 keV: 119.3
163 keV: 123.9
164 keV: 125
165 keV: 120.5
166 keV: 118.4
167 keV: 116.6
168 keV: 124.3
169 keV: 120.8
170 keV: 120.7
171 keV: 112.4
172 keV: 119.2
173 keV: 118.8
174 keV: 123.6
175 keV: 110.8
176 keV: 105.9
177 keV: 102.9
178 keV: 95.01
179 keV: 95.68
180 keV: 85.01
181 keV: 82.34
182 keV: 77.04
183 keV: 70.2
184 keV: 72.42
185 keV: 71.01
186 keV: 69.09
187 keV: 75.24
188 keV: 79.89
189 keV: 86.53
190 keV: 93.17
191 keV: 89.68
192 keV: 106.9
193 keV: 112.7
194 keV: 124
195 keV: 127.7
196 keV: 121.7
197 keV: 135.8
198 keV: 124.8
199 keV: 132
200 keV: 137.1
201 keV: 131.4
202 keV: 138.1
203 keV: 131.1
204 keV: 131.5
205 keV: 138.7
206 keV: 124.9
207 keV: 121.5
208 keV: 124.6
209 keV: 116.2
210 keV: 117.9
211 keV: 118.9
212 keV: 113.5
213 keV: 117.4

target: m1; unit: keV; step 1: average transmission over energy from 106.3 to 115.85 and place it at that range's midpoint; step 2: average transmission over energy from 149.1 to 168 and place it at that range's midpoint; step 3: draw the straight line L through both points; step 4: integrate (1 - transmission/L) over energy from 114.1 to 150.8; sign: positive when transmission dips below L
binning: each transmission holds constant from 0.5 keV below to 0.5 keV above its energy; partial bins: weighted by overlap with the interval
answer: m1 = 2.64 keV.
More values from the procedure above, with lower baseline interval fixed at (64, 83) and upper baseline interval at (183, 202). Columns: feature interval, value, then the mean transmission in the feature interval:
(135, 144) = 0.6 keV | 108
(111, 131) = -1.8 keV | 129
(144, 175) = -2.6 keV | 120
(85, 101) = -0.1 keV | 124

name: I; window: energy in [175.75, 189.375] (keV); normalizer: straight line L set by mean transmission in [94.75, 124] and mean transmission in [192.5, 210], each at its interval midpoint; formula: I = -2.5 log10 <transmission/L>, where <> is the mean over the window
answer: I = 0.473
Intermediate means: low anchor 131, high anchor 128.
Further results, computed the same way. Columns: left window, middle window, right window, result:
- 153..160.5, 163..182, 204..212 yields 0.12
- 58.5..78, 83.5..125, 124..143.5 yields -0.11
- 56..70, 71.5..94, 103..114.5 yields 0.02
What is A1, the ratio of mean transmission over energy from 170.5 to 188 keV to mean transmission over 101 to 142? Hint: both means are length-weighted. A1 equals 0.8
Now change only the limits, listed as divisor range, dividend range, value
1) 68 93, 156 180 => 0.92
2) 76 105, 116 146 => 0.94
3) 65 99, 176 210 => 0.85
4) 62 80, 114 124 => 1.07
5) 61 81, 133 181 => 0.90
